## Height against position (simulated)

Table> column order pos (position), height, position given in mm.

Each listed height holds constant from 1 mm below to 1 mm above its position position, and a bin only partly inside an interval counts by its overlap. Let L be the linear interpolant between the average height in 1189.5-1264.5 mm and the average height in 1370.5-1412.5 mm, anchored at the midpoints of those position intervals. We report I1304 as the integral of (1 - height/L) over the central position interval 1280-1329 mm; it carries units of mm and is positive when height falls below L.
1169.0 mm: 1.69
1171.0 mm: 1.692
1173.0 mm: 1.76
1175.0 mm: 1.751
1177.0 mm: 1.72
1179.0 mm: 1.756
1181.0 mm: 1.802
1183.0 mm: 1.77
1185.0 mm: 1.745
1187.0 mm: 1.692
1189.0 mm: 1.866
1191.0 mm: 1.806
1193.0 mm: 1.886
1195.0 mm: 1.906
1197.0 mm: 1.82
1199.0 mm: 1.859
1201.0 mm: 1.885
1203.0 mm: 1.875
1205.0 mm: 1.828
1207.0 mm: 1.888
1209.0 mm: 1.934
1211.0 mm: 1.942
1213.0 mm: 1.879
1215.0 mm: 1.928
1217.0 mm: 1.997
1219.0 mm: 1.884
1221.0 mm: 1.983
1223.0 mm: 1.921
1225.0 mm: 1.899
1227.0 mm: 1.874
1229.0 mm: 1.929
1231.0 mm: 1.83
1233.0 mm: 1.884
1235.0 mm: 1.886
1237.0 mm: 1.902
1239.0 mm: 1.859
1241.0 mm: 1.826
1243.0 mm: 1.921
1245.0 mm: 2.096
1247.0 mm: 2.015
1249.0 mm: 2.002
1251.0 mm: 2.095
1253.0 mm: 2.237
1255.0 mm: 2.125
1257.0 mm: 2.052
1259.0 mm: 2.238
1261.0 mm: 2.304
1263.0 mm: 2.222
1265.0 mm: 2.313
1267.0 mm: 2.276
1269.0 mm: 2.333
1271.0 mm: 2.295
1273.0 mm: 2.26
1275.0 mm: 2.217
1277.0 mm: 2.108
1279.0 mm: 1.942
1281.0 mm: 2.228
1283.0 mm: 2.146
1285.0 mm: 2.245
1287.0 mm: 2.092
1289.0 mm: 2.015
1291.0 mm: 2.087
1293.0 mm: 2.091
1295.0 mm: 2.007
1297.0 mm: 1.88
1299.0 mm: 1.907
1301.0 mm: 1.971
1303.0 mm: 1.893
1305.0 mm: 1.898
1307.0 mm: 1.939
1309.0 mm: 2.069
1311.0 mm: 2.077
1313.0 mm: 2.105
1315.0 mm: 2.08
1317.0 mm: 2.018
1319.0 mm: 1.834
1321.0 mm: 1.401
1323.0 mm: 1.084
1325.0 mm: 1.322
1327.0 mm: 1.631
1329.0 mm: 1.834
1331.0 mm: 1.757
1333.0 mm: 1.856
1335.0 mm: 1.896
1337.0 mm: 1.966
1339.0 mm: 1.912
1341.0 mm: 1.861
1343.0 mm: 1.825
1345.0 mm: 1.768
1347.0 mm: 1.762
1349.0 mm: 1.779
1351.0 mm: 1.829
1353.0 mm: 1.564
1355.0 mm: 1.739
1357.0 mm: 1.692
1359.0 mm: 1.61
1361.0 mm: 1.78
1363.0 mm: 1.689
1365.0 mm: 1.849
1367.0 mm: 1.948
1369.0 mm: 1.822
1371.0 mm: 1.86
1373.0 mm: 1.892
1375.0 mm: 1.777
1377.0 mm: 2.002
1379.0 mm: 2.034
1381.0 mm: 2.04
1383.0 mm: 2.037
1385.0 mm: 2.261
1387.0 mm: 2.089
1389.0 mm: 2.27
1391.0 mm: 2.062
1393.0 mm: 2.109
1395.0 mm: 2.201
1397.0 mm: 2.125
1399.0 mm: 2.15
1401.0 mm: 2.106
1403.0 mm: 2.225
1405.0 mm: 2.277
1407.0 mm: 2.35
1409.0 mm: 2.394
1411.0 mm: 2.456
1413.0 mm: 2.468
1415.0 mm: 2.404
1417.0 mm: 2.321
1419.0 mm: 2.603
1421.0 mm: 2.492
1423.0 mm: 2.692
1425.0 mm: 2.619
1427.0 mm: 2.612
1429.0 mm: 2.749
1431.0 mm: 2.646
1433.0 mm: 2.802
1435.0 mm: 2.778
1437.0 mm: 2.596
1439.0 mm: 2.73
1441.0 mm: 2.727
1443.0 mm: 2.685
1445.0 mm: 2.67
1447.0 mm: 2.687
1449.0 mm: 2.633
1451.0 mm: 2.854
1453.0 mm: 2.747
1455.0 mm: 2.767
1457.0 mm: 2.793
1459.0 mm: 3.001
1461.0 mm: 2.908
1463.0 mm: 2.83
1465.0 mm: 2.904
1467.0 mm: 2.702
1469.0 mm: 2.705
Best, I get 3.0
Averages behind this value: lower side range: 1.96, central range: 1.92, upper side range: 2.14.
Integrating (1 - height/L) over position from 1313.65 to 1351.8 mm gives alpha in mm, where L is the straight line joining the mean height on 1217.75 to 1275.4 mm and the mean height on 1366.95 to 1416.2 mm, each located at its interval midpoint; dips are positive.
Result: 6.2 mm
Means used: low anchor 2.06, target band 1.76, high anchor 2.14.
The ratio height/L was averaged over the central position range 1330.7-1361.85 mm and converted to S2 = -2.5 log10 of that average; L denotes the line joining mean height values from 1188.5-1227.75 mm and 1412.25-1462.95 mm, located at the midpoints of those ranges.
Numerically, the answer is 0.30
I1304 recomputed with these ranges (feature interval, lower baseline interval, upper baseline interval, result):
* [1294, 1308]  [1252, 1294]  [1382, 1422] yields 1.74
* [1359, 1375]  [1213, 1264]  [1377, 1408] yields 2.32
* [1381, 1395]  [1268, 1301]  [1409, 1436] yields 1.86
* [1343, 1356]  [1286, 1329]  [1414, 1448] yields 2.35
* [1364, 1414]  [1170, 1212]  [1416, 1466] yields 8.27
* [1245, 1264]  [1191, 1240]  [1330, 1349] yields -2.67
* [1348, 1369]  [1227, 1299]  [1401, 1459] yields 5.52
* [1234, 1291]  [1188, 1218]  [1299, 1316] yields -4.82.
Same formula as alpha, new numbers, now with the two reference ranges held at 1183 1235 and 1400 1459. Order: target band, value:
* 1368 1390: 3.80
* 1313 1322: 1.46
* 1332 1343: 1.92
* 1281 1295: 0.12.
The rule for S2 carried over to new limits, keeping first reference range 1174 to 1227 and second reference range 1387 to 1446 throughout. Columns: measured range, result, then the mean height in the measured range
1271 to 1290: -0.037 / 2.15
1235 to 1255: -0.009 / 2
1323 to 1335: 0.319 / 1.65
